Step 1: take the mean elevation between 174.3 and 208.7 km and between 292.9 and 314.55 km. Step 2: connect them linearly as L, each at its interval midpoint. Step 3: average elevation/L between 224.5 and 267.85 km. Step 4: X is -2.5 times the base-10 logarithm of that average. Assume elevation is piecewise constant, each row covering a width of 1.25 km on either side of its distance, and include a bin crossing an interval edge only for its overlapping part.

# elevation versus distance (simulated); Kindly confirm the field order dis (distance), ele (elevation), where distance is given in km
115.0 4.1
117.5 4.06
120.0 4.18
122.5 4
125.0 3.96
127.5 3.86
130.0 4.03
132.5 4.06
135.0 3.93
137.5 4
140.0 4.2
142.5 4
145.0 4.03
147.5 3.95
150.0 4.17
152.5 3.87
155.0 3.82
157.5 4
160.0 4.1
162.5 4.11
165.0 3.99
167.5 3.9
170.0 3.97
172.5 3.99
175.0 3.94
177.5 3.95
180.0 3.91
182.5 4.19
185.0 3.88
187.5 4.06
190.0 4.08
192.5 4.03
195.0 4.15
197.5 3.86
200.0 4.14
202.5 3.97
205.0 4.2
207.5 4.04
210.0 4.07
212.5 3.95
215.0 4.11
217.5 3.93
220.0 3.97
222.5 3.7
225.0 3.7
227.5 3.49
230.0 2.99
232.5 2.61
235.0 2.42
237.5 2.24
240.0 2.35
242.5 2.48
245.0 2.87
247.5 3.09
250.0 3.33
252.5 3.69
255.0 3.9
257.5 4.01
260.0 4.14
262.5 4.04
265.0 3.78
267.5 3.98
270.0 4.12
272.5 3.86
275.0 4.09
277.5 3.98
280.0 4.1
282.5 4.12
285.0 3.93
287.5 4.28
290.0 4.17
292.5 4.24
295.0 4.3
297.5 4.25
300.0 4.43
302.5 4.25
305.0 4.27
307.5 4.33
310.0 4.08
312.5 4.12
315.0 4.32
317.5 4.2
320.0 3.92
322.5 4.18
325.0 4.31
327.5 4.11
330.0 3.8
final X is 0.26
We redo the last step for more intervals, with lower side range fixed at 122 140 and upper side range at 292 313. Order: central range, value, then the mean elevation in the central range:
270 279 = 0.057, 4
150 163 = 0.011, 3.99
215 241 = 0.281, 3.19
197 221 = 0.022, 4.03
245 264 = 0.138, 3.69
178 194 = 0.014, 4.02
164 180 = 0.028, 3.95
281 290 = 0.029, 4.12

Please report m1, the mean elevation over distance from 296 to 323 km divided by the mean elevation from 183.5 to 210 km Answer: 1.04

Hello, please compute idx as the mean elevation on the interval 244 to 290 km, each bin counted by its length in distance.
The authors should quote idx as 3.86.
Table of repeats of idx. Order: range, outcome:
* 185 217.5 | 4.04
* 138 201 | 4.01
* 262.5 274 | 3.95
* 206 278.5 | 3.55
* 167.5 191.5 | 3.99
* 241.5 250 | 2.9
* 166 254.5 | 3.64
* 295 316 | 4.26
